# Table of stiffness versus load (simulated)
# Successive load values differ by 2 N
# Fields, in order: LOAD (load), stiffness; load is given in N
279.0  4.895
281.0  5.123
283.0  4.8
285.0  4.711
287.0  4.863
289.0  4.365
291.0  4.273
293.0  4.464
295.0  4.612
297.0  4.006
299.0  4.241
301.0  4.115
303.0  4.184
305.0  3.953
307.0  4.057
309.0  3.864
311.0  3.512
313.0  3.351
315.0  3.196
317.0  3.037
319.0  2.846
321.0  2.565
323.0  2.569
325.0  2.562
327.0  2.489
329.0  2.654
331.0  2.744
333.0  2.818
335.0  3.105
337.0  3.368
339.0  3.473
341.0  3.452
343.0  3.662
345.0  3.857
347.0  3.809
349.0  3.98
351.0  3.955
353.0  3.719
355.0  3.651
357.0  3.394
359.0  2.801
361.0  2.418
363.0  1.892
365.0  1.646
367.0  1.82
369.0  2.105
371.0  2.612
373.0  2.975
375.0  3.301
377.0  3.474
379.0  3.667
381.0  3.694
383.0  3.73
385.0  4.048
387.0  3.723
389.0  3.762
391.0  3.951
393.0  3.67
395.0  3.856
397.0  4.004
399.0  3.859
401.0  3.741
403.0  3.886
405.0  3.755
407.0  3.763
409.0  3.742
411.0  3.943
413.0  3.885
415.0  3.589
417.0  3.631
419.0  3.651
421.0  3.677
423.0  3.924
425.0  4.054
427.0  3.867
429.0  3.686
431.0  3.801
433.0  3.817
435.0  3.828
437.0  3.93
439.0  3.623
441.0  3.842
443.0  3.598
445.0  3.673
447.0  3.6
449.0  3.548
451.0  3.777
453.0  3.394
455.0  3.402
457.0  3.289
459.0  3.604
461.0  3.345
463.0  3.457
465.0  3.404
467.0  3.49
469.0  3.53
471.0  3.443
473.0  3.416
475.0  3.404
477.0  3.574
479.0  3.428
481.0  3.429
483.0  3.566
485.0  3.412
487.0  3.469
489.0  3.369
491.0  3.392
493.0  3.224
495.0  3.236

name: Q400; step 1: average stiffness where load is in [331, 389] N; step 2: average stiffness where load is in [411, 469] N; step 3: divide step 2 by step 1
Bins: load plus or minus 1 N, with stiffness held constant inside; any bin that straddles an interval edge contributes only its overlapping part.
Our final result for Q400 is 1.1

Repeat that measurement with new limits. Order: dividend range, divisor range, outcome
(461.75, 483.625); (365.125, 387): 1.11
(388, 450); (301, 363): 1.15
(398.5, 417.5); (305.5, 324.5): 1.17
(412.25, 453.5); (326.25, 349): 1.15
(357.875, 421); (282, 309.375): 0.78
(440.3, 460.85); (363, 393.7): 1.12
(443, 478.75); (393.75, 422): 0.92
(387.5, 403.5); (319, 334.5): 1.44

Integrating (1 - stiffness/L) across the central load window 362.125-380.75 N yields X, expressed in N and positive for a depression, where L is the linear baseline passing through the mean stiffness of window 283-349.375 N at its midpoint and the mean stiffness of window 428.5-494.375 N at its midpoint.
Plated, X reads 4.8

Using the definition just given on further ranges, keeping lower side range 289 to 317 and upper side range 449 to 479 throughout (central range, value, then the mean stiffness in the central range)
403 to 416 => -0.54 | 3.79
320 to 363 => 7.63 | 3.16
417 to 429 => -0.70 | 3.81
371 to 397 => 0.60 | 3.63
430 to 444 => -0.89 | 3.78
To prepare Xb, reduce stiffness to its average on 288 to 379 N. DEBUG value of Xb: 3.31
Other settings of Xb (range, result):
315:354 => 3.19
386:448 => 3.78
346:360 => 3.62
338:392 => 3.28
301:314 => 3.84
